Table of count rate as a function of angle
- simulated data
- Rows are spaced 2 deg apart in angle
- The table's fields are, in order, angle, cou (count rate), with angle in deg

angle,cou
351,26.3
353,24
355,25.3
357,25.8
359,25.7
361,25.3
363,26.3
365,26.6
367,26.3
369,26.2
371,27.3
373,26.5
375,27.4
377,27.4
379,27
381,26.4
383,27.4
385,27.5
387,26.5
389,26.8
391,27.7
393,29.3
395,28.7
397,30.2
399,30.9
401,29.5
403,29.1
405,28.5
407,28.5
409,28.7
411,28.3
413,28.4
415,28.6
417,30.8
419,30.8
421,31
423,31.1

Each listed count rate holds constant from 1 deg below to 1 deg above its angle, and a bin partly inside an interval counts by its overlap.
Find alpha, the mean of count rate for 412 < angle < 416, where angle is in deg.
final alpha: 28.5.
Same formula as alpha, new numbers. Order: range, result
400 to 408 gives 28.9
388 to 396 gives 28.1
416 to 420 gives 30.8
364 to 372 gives 26.6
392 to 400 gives 29.8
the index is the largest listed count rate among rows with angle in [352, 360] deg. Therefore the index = 25.8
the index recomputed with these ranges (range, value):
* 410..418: 30.8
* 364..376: 27.4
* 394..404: 30.9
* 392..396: 29.3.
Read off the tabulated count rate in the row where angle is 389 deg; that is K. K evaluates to 26.8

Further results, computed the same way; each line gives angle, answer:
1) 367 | 26.3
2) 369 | 26.2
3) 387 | 26.5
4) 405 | 28.5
